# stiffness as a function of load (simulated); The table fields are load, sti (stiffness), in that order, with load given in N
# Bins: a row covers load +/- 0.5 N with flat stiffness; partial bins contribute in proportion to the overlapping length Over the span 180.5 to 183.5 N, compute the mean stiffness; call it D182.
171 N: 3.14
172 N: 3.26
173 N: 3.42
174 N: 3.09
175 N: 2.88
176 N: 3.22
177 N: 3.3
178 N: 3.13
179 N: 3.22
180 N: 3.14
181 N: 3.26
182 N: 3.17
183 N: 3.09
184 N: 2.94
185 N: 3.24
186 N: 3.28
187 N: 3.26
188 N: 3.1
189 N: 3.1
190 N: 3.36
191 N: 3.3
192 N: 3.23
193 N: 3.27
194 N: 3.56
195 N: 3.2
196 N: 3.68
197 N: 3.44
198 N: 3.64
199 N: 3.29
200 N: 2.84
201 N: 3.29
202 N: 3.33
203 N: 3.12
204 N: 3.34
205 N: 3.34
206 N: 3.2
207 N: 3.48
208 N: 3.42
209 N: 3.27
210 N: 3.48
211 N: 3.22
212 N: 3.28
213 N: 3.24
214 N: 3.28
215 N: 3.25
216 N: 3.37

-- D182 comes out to 3.17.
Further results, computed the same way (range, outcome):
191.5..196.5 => 3.39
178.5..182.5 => 3.2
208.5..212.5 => 3.31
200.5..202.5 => 3.31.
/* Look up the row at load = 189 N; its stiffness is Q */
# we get 3.1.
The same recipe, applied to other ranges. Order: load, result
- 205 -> 3.34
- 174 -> 3.09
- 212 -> 3.28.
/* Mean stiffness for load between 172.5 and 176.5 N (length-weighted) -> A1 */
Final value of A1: 3.15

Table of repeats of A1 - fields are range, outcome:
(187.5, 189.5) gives 3.1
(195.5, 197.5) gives 3.56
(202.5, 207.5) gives 3.3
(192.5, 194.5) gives 3.42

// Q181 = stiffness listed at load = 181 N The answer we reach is 3.26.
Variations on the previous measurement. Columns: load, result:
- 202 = 3.33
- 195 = 3.2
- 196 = 3.68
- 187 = 3.26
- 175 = 2.88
